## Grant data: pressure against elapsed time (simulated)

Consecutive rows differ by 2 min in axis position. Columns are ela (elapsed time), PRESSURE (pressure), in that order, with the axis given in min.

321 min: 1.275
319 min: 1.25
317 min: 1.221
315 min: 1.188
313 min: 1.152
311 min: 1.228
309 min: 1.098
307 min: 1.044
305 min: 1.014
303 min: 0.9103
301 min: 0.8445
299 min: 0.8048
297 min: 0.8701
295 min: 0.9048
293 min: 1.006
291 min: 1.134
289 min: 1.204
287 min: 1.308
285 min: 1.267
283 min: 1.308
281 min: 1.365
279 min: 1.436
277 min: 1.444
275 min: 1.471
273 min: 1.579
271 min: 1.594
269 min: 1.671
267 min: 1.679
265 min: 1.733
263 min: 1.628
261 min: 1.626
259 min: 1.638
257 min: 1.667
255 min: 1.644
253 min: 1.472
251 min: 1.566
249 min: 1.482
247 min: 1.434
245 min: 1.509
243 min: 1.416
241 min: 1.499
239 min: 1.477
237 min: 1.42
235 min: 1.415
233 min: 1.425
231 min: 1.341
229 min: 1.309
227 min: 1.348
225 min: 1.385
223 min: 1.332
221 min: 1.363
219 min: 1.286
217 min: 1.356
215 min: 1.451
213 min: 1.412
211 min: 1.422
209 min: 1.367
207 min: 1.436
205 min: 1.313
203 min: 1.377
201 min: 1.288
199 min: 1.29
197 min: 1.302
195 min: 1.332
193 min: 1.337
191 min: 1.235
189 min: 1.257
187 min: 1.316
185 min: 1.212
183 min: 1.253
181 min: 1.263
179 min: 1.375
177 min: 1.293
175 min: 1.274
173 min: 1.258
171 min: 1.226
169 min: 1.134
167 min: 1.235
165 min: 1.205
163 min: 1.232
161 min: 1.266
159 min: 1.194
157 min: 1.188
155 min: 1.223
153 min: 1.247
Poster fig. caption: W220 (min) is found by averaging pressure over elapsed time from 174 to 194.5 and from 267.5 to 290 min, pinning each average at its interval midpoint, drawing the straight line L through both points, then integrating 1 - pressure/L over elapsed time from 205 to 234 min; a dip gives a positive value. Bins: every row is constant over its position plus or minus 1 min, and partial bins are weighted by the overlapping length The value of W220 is -0.8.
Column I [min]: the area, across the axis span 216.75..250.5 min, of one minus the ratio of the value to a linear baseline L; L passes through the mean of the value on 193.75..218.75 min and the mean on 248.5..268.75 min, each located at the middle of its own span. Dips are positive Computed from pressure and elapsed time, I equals 2.1 min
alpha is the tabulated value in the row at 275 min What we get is 1.471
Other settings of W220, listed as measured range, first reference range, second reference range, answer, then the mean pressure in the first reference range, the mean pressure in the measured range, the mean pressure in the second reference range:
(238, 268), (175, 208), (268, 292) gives -4.3 min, 1.3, 1.56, 1.4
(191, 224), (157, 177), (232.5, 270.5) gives 0.7 min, 1.23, 1.35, 1.55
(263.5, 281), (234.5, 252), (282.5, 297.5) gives -4.3 min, 1.47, 1.57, 1.13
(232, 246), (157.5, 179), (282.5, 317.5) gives -3.6 min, 1.24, 1.45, 1.08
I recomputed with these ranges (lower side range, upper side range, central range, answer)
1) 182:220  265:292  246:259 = -1.4 min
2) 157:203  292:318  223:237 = -2.5 min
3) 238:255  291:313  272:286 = -2.5 min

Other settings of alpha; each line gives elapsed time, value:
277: 1.444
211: 1.422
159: 1.194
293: 1.006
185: 1.212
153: 1.247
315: 1.188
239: 1.477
